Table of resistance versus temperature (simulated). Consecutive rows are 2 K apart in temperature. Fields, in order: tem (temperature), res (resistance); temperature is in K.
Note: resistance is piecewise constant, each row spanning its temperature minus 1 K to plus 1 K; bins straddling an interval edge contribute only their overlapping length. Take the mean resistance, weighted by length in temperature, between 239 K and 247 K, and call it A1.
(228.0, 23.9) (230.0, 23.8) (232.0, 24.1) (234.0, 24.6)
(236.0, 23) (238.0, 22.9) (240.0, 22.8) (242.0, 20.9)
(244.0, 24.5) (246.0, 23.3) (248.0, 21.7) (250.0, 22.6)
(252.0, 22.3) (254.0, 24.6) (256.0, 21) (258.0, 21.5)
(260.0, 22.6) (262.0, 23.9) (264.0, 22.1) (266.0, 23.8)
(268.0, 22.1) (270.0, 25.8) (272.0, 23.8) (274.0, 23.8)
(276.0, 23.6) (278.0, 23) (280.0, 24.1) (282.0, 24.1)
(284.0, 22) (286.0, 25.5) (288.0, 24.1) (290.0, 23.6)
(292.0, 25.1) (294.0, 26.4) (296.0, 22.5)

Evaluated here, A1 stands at 22.9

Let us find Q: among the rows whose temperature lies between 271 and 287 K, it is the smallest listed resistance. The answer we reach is 22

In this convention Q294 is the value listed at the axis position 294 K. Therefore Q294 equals 26.4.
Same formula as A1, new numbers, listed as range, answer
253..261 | 22.4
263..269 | 22.7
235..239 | 22.9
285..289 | 24.8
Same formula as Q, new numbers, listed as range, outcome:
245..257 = 21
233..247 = 20.9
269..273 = 23.8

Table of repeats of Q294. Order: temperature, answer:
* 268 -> 22.1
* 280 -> 24.1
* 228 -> 23.9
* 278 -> 23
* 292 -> 25.1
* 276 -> 23.6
